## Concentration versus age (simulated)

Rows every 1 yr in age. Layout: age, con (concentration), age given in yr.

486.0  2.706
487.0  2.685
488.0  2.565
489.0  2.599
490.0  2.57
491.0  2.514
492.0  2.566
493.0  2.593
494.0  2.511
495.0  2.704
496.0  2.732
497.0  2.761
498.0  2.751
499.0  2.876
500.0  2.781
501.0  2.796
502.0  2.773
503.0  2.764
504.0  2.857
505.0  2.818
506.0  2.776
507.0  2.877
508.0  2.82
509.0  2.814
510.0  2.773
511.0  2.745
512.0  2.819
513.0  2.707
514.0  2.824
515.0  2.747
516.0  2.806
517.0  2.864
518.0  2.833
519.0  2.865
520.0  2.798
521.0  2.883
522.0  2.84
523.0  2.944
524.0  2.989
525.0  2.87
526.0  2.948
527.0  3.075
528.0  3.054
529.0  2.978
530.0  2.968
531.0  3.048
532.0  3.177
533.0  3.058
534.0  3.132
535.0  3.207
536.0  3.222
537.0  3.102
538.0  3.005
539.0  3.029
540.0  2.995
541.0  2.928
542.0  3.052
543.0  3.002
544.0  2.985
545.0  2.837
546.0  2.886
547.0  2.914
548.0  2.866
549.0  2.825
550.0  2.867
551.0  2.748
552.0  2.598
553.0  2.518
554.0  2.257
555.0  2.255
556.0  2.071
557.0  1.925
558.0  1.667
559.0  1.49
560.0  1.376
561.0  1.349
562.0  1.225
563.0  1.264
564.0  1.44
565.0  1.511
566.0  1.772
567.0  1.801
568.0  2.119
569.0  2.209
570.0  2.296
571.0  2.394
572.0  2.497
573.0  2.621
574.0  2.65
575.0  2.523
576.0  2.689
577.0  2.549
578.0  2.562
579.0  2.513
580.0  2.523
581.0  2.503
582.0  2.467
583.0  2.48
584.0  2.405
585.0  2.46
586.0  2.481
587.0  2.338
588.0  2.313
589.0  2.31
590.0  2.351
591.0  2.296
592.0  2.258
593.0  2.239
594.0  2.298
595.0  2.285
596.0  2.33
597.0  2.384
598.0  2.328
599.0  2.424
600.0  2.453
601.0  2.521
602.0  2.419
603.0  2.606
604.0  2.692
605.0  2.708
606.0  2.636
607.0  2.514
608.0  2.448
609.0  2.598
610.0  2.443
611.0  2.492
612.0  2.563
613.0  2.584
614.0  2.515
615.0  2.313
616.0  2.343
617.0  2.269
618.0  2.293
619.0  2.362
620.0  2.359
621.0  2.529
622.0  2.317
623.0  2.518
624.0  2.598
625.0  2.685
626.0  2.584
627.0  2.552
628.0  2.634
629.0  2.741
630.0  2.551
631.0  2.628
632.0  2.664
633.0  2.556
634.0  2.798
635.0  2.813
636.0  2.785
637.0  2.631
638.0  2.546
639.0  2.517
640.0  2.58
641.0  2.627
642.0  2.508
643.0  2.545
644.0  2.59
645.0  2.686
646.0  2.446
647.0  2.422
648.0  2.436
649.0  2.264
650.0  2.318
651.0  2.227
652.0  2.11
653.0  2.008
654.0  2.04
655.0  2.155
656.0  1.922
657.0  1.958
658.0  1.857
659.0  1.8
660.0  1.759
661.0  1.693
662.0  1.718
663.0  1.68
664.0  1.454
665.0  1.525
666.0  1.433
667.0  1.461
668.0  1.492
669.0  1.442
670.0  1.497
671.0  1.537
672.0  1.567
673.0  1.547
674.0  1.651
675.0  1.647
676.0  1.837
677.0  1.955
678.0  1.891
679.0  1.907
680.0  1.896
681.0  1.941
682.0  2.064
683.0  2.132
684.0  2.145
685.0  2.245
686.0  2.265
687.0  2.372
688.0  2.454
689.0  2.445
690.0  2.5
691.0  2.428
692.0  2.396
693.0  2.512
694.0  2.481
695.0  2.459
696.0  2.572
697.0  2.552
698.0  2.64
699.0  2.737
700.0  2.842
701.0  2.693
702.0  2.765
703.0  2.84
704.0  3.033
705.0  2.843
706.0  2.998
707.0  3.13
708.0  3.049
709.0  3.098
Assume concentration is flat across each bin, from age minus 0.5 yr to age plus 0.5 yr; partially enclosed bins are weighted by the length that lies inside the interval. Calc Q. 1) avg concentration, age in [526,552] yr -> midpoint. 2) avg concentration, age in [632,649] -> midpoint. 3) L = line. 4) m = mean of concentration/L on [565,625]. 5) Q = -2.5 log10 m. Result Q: 0.147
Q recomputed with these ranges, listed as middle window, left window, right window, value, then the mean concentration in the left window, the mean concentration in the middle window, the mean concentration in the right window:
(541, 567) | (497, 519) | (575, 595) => 0.16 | 2.8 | 2.23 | 2.42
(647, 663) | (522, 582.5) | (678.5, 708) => 0.24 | 2.54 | 2.02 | 2.5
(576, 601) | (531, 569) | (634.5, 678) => -0.05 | 2.45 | 2.41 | 2.04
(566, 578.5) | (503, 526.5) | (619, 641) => 0.14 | 2.83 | 2.38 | 2.59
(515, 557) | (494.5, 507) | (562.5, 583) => -0.14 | 2.79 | 2.87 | 2.25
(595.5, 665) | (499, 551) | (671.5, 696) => 0.00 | 2.91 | 2.39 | 2.12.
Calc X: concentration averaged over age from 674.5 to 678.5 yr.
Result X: 1.83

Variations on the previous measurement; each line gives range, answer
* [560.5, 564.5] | 1.32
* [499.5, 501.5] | 2.79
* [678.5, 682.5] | 1.95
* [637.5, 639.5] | 2.53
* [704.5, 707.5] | 2.99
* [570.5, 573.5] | 2.5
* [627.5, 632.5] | 2.64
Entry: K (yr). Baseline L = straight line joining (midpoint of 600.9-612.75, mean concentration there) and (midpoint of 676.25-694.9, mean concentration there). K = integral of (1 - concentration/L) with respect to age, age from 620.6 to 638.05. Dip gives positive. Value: -1.14 yr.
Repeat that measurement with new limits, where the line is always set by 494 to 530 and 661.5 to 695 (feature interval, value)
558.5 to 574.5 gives 4.1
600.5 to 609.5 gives -0.9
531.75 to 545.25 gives -1.8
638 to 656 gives -2.3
